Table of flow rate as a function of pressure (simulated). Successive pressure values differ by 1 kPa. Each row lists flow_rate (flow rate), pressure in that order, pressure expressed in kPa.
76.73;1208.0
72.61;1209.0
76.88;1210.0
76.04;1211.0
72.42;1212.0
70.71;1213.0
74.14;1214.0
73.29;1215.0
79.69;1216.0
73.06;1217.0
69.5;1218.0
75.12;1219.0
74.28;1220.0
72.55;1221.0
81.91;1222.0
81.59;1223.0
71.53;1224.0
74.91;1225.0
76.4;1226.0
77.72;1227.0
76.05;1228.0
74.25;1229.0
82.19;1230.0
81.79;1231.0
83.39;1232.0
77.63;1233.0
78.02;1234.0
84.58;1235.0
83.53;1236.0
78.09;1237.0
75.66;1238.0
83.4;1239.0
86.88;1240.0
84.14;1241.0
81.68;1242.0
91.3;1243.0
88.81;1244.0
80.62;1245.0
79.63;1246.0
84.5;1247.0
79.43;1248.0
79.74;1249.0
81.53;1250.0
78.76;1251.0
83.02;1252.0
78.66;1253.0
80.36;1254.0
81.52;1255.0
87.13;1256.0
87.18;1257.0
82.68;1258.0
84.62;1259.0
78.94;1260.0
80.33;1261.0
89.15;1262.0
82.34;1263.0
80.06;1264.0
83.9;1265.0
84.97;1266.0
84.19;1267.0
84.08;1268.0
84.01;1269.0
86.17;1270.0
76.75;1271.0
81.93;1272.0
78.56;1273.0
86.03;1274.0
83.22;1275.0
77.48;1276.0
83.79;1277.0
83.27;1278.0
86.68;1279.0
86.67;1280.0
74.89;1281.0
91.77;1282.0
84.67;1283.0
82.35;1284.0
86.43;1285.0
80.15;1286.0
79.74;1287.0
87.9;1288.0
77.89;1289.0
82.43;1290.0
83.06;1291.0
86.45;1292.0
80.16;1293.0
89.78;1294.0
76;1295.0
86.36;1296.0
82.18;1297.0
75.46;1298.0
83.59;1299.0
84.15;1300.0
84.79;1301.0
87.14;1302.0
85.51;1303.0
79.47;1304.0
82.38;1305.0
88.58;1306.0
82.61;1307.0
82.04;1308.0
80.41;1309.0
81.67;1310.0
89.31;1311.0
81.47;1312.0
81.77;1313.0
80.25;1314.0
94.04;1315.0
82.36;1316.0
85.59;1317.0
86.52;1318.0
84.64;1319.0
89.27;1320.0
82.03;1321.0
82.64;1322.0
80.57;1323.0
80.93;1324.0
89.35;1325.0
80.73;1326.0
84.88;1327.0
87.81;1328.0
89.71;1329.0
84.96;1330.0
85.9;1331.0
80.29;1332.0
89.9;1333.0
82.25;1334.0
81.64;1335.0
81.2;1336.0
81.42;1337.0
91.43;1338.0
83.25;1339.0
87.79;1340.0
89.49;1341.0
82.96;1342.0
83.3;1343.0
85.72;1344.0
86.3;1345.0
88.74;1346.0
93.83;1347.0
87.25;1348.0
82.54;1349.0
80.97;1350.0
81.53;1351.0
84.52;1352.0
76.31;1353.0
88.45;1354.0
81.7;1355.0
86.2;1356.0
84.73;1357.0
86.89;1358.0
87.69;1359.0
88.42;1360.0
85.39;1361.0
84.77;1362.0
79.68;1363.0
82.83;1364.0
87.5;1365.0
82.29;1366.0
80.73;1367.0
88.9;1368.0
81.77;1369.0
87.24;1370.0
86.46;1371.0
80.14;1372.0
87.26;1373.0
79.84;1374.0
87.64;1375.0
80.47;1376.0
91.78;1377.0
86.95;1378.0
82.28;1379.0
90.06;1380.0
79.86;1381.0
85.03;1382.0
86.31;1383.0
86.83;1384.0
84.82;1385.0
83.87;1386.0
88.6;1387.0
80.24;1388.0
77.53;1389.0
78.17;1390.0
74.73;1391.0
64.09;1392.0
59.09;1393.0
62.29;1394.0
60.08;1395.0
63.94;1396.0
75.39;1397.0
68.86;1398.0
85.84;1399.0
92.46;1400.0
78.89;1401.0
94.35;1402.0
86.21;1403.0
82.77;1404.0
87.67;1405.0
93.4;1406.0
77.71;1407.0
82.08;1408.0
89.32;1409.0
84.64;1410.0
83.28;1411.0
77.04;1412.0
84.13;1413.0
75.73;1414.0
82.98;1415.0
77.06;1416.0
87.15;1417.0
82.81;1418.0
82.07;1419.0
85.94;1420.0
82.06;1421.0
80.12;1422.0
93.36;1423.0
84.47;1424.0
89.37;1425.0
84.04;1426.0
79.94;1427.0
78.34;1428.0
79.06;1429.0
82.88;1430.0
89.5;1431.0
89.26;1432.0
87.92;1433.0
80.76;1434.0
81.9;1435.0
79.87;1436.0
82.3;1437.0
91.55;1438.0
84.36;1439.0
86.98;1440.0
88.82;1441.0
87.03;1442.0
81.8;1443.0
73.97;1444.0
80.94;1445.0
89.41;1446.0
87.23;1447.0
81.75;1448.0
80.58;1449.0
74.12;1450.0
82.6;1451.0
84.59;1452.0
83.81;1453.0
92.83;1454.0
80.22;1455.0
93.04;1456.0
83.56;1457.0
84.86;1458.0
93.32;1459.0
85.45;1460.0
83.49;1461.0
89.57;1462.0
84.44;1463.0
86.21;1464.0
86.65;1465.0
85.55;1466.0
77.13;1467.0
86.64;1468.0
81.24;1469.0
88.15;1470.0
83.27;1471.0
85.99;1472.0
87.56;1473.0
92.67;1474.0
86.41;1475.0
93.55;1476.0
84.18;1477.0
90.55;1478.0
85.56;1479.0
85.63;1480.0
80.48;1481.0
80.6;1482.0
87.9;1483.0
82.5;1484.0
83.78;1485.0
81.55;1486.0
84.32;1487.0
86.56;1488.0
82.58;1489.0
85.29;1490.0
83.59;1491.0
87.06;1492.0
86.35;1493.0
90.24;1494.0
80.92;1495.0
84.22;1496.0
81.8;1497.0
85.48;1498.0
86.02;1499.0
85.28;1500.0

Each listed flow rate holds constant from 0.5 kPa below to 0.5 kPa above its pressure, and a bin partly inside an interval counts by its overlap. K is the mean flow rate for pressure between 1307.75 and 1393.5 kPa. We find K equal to 83.9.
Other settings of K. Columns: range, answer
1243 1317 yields 83.1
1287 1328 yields 83.7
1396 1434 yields 83.4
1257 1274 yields 82.9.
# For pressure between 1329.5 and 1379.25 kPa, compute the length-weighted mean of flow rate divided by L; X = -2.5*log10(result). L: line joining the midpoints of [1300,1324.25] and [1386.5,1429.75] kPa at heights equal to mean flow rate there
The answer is -0.031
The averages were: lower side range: 84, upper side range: 80.4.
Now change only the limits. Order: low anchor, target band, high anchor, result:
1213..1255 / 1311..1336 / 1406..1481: -0.040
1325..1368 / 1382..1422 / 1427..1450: 0.050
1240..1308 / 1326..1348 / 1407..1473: -0.029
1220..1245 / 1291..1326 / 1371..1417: -0.042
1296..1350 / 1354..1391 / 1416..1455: -0.001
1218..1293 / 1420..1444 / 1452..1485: 0.011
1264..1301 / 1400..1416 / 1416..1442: 0.003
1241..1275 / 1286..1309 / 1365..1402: -0.011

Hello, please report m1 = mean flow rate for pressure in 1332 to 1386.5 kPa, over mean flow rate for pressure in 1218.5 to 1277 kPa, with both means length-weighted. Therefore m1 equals 1.05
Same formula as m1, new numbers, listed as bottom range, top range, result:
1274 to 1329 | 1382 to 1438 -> 0.97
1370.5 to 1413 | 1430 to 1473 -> 1.04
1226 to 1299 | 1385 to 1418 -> 0.97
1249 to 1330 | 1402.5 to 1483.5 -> 1.01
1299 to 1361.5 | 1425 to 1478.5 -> 1.00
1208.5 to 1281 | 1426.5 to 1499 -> 1.06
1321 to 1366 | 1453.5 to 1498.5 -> 1.01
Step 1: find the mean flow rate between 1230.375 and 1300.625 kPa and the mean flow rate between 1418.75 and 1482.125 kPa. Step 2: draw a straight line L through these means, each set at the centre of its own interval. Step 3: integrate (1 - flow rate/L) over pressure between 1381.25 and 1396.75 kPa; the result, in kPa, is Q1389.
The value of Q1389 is 1.54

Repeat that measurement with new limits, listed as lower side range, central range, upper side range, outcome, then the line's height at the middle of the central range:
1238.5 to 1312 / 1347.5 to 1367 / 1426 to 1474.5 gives -0.06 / 83.8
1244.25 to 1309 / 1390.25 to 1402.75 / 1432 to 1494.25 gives 1.57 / 84.3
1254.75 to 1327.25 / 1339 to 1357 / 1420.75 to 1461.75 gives -0.27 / 83.8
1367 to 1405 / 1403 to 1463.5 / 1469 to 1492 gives -0.72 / 83.2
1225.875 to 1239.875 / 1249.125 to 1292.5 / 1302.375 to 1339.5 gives -0.63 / 81.7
